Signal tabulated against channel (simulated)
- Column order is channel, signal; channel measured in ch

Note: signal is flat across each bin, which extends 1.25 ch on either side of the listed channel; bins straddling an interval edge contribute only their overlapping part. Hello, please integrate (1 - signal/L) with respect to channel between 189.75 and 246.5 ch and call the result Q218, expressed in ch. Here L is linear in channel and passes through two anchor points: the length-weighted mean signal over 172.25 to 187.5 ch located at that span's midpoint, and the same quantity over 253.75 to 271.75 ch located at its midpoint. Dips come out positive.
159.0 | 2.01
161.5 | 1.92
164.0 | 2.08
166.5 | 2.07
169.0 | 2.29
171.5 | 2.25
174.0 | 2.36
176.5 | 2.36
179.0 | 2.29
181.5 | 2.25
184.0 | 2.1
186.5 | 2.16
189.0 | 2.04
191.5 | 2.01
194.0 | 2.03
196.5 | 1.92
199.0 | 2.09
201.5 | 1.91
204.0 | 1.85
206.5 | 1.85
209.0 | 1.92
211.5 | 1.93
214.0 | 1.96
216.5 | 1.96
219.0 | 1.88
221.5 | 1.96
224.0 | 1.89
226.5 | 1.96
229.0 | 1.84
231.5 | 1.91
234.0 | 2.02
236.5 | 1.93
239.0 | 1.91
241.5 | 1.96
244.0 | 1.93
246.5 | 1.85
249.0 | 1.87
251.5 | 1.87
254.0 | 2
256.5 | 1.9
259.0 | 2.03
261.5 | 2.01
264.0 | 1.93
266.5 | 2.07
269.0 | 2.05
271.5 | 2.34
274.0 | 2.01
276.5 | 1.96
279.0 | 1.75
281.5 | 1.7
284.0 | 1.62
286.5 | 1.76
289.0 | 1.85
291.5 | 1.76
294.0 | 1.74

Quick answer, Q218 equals 5.6 ch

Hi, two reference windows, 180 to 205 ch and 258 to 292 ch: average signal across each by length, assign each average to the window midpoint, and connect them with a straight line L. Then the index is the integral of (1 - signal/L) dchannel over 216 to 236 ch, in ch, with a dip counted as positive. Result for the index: 0.7 ch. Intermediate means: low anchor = 2.04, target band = 1.93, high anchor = 1.92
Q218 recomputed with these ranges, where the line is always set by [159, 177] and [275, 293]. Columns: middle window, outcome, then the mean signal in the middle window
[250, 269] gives -1.22 ch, 1.98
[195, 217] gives 1.17 ch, 1.93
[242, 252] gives 0.07 ch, 1.89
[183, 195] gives 0.18 ch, 2.07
